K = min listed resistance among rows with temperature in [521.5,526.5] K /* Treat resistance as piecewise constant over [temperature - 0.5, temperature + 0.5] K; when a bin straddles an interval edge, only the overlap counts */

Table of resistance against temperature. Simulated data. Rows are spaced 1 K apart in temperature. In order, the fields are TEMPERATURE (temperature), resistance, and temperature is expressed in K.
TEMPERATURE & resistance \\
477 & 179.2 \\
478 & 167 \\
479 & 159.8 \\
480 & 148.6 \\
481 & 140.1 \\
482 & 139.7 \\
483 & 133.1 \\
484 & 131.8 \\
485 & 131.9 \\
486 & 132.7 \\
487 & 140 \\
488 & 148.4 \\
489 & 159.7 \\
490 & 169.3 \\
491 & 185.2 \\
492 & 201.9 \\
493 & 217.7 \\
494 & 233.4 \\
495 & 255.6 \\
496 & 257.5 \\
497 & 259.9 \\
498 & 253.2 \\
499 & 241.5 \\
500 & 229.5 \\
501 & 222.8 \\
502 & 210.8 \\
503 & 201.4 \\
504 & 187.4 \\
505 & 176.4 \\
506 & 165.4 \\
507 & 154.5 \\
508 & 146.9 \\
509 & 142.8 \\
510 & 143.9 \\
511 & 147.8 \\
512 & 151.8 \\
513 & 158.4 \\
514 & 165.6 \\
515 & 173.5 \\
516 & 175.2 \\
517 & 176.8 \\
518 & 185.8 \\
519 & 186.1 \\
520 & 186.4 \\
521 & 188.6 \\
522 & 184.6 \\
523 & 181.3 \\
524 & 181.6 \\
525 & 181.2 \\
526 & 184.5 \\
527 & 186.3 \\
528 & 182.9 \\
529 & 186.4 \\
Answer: 181.2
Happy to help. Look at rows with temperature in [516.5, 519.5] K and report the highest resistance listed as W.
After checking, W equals 186.1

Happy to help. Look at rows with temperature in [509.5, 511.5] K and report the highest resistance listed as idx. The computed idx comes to 147.8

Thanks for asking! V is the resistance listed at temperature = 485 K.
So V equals 131.9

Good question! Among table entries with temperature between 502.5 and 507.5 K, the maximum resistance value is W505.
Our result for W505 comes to 201.4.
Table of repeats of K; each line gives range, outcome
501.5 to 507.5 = 154.5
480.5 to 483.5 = 133.1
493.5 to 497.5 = 233.4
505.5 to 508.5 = 146.9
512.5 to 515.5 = 158.4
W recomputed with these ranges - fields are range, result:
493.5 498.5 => 259.9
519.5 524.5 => 188.6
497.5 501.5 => 253.2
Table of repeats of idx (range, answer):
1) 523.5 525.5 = 181.6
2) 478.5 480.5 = 159.8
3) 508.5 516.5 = 175.2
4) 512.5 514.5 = 165.6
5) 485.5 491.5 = 185.2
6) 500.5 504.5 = 222.8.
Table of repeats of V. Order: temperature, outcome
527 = 186.3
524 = 181.6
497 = 259.9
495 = 255.6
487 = 140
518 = 185.8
